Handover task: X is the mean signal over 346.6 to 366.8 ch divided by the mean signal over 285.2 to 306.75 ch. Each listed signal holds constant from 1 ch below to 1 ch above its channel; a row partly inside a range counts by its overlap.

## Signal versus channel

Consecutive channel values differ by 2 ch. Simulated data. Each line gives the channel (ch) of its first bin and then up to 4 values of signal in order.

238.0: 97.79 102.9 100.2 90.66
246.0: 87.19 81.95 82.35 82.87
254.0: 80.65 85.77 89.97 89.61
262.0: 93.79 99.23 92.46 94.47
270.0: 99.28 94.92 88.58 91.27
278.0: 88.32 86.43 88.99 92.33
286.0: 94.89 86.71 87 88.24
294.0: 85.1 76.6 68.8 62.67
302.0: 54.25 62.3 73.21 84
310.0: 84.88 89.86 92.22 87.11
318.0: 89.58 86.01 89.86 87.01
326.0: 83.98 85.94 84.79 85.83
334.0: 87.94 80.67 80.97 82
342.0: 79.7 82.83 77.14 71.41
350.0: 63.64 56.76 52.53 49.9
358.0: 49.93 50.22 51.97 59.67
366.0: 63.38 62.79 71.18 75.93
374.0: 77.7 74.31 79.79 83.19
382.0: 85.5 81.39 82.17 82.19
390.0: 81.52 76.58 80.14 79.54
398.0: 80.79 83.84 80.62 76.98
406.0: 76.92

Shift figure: 0.75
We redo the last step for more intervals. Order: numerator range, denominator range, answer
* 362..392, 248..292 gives 0.84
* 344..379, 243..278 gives 0.72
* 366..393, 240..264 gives 0.87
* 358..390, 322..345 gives 0.85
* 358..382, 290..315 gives 0.88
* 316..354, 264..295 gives 0.88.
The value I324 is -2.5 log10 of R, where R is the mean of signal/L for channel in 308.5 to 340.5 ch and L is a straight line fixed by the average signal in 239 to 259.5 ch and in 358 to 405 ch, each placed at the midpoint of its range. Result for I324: -0.08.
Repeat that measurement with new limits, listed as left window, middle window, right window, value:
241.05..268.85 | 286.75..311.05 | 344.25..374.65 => 0.02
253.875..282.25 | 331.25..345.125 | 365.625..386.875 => -0.01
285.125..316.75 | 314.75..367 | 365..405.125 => 0.07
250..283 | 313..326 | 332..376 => -0.15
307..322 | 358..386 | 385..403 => 0.18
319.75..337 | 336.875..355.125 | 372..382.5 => 0.17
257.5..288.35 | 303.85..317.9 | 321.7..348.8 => 0.04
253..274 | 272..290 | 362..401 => 0.00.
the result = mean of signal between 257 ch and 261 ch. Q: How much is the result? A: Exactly 89.8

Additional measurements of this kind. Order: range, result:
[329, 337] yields 84.8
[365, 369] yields 63.1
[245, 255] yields 83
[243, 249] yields 86.6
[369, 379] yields 75.8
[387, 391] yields 81.9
